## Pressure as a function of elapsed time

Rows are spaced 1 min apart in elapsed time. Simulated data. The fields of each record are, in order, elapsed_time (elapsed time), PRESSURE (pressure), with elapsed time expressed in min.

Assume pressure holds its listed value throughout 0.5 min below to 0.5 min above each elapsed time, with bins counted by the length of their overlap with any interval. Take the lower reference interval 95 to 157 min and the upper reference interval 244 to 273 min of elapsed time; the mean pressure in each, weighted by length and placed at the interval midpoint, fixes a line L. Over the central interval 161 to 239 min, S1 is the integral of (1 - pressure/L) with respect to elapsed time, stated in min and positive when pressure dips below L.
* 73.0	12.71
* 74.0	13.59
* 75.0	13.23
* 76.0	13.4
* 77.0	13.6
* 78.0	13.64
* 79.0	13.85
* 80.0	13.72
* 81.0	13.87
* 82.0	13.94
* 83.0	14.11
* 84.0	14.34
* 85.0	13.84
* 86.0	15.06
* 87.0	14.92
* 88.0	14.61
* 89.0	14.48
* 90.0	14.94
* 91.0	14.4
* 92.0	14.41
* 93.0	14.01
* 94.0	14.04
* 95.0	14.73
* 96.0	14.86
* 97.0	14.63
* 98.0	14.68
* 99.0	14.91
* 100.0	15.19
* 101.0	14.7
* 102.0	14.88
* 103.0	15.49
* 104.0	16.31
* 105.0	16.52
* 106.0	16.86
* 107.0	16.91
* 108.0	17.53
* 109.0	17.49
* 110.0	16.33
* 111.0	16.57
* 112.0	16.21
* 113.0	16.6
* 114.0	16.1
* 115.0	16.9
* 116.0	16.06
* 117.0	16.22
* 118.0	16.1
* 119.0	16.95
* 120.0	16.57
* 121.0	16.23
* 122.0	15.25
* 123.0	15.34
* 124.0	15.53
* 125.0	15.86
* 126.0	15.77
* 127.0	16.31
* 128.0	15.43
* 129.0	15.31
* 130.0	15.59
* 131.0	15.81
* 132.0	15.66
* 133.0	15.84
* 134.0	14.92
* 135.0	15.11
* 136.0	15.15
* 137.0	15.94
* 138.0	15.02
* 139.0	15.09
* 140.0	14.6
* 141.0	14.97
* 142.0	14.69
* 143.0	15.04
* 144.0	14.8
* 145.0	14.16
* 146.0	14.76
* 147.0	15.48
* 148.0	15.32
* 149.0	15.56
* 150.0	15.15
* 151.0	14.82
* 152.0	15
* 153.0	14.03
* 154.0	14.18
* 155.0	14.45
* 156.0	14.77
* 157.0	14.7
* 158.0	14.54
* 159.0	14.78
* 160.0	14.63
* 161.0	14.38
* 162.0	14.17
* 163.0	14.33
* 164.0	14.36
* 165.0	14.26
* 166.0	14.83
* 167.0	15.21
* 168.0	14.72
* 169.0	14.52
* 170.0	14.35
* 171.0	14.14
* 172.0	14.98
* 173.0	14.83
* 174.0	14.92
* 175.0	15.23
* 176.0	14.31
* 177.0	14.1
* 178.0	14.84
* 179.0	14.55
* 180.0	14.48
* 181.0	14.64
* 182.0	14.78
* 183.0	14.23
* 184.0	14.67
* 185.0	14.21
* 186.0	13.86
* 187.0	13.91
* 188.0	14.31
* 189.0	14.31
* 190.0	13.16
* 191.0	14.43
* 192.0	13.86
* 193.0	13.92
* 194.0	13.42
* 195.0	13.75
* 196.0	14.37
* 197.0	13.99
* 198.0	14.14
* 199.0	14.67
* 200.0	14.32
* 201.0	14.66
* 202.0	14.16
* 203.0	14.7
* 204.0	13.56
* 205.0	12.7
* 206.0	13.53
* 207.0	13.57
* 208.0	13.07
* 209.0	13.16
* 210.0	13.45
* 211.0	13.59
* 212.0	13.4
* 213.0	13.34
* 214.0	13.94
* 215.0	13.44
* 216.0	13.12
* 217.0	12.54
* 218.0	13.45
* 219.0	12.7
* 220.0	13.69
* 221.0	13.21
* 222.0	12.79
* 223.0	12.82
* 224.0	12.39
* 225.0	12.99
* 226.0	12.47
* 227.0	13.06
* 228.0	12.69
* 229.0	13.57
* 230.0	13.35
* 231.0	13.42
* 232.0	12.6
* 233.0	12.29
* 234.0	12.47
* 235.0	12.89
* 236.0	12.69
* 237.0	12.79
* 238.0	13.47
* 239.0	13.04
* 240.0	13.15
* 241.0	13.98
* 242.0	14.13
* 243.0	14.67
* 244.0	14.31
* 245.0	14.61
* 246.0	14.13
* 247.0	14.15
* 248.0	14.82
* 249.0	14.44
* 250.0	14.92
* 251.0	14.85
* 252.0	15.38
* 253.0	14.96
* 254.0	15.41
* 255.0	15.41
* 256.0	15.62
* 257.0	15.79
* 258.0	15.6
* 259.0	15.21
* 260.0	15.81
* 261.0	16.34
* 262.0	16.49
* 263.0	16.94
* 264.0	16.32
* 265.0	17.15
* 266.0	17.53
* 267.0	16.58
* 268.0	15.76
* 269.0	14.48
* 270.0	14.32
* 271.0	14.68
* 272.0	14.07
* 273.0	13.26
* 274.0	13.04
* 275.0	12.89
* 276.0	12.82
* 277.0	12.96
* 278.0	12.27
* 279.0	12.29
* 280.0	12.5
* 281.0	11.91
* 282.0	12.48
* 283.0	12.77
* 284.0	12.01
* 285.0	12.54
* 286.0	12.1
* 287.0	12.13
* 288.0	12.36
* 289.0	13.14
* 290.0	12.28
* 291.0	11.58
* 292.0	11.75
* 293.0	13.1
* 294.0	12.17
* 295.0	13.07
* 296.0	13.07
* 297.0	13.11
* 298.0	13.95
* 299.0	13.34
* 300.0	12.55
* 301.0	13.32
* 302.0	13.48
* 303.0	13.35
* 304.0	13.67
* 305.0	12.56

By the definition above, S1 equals 8.35 min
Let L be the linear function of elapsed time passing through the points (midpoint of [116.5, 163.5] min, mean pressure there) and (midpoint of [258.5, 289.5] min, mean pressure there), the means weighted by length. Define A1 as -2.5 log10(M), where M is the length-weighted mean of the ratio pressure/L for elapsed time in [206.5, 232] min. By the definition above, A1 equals 0.11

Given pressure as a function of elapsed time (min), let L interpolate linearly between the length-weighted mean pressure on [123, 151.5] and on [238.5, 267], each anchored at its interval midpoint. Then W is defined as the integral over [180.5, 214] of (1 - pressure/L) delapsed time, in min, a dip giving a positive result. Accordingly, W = 2.9 min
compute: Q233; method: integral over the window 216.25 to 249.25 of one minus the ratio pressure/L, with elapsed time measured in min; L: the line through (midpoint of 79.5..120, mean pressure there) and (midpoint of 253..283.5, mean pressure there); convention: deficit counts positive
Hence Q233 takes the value 3.3 min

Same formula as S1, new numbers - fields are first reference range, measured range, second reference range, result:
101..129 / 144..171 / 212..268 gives 1.5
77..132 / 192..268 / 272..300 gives -3.5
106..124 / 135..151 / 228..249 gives 0.7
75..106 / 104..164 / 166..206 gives -4.4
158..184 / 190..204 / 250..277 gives 0.6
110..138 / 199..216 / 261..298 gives 1.1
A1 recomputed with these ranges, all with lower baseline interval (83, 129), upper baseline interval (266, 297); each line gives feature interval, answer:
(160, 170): 0.01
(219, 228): 0.08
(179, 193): 0.02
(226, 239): 0.07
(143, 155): 0.01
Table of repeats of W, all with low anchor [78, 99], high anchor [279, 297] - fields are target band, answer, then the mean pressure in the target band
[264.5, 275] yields -2.0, 15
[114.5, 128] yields -1.9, 16.1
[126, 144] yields -1.8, 15.3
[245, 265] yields -4.2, 15.4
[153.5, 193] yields -2.7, 14.5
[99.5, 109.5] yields -1.4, 16.2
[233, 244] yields -0.4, 13.3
